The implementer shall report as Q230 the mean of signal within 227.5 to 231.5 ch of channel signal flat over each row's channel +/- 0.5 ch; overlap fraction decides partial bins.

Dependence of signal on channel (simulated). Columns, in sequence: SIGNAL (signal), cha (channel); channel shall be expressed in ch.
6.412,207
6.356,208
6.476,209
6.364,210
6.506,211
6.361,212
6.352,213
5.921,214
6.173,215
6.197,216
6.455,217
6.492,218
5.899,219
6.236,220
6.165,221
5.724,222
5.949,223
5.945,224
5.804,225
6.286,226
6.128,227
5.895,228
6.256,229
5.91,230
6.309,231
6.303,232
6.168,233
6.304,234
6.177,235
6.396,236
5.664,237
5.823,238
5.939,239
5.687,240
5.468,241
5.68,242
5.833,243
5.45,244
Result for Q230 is 6.09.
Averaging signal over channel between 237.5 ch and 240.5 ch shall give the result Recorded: 5.82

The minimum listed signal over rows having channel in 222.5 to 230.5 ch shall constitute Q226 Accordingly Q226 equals 5.804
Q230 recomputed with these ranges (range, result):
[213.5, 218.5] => 6.25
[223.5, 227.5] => 6.04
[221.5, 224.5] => 5.87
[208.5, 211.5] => 6.45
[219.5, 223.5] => 6.02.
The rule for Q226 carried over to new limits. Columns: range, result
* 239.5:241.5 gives 5.468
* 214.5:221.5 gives 5.899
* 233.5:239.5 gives 5.664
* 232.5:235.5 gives 6.168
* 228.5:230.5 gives 5.91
